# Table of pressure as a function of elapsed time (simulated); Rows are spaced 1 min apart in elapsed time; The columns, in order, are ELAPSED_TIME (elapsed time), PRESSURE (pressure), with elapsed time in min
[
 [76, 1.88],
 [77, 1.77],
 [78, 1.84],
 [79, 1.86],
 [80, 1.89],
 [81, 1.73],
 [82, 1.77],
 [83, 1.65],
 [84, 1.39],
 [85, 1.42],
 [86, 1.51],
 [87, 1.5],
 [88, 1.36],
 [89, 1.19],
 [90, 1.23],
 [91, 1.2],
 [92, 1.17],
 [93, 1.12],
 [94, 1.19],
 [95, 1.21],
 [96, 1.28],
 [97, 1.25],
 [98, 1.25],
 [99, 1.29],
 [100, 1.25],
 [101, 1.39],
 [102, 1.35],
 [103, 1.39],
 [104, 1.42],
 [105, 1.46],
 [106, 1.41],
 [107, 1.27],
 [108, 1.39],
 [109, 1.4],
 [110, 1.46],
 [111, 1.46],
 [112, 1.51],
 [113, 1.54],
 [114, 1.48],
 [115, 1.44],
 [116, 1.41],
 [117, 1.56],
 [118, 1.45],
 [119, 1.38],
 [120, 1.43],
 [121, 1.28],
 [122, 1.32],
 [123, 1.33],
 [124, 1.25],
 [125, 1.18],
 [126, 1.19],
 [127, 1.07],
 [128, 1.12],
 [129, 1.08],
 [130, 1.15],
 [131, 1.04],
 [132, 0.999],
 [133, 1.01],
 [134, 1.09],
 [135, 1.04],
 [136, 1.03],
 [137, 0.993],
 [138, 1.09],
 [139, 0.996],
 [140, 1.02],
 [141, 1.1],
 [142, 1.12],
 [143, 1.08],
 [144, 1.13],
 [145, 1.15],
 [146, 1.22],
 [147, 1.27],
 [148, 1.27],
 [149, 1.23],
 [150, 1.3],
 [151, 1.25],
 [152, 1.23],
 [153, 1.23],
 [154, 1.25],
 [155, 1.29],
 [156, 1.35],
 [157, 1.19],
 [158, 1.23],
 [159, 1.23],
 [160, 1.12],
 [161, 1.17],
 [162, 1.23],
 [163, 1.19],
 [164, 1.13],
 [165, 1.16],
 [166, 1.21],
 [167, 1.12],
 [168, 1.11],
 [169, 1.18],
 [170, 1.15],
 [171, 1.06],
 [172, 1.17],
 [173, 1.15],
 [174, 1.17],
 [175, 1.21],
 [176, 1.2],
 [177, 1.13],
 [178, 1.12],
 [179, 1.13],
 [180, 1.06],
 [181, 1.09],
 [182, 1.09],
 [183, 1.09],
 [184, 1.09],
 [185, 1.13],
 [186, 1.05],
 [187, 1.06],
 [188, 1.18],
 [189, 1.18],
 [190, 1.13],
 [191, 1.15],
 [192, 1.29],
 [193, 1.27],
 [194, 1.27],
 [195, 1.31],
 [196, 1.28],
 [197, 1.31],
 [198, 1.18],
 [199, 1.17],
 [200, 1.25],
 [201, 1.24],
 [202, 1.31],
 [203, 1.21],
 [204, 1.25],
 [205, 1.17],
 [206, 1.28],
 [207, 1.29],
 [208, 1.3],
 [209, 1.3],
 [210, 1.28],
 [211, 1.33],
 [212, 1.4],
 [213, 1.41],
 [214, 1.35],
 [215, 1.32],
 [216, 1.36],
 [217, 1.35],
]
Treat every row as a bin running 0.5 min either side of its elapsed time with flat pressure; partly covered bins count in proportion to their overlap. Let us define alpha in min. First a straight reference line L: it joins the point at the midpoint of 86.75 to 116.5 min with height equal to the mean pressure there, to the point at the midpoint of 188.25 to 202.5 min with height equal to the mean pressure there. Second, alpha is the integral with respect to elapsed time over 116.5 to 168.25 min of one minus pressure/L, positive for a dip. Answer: 4.4 min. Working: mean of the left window 1.34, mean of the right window 1.24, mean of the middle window 1.19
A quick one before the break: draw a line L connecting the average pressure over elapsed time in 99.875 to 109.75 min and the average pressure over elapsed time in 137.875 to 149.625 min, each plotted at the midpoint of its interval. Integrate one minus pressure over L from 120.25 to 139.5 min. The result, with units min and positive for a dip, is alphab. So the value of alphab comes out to 1.7 min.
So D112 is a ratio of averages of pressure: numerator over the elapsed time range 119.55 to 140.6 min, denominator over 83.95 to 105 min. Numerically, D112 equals 0.9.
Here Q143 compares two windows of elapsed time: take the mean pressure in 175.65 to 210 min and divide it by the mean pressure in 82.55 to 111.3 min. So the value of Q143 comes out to 0.89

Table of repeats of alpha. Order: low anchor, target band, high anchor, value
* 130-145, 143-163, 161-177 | -2.06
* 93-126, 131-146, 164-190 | 2.32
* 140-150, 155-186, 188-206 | 1.19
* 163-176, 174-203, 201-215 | 1.13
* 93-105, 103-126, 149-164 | -2.12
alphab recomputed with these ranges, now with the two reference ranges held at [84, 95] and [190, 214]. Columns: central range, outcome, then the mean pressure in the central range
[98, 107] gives -0.49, 1.36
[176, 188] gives 1.61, 1.1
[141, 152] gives 0.70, 1.2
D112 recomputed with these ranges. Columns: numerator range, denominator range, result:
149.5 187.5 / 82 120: 0.85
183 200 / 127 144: 1.12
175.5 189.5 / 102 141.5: 0.88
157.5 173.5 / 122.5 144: 1.06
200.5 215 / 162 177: 1.12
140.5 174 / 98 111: 0.87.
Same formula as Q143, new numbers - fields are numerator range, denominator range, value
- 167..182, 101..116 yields 0.80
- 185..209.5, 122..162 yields 1.06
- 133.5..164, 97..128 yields 0.86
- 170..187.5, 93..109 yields 0.85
